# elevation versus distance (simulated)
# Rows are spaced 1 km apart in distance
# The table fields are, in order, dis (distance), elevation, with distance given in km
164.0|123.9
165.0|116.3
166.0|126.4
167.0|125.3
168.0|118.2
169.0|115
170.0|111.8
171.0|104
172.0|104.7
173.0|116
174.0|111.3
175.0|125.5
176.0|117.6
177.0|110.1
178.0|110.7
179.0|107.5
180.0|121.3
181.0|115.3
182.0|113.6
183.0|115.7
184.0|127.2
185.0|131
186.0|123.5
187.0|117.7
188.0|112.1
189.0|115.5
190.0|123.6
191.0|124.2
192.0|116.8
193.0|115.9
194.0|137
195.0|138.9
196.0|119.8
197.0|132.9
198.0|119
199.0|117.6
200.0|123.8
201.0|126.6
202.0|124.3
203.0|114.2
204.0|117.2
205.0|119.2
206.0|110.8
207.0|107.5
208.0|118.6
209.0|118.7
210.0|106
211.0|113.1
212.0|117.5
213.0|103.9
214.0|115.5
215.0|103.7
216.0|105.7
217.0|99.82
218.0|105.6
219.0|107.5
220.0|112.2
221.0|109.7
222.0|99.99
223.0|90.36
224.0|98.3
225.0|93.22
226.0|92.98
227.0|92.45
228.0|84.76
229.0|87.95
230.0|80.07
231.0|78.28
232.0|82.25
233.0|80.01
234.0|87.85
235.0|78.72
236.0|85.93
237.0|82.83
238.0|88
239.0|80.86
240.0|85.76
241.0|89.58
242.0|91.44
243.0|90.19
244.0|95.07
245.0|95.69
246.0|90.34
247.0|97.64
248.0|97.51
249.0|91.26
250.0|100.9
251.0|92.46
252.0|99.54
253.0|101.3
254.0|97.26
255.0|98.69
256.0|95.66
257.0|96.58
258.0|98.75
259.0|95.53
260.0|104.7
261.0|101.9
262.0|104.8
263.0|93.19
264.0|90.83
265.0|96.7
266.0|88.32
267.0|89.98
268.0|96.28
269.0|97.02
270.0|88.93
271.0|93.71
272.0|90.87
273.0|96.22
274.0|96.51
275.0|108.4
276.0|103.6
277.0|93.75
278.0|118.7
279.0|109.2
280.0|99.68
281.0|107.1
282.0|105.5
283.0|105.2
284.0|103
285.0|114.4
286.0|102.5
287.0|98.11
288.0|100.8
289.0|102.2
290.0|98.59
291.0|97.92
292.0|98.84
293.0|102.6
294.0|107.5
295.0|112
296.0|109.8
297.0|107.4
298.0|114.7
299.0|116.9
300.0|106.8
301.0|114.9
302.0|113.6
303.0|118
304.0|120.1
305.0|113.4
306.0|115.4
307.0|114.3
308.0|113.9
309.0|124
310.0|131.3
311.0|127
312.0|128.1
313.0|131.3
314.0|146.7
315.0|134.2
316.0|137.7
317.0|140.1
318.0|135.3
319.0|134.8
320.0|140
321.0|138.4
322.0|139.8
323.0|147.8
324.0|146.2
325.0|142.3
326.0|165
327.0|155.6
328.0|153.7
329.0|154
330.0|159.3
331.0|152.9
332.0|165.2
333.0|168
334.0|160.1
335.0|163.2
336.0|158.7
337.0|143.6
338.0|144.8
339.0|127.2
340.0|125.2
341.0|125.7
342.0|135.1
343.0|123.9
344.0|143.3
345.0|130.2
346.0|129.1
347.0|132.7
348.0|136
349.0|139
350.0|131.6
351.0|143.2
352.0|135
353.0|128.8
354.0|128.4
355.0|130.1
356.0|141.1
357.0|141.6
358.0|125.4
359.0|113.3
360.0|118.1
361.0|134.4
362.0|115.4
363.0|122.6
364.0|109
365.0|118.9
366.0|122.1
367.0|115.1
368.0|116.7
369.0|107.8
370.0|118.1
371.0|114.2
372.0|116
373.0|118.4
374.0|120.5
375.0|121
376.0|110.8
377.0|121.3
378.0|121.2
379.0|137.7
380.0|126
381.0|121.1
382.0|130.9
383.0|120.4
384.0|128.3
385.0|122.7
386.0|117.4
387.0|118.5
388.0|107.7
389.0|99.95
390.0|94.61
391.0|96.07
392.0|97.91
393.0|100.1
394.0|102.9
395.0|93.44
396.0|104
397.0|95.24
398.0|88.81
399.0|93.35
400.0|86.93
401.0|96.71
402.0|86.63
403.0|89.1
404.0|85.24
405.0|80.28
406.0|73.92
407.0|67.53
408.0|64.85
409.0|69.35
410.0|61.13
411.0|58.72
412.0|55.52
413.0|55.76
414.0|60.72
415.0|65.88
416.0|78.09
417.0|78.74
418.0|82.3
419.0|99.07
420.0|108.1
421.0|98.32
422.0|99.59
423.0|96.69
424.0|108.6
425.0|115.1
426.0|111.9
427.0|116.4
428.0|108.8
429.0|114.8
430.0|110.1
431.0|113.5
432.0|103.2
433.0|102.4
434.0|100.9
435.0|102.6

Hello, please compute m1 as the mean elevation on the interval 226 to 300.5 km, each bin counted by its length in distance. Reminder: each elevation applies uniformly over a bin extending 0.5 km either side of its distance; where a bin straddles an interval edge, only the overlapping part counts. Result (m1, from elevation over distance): 96.8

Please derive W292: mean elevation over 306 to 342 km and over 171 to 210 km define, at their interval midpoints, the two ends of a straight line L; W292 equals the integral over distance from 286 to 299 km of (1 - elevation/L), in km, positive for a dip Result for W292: 3.02 km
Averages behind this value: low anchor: 119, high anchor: 142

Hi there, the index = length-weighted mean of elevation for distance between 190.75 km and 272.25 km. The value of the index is 101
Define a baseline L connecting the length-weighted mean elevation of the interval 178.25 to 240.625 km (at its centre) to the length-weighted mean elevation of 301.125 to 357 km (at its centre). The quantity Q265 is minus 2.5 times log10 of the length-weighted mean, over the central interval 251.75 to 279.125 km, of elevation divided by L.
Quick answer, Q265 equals 0.23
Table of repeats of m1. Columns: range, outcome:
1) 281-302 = 106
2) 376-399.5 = 110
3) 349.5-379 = 123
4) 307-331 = 140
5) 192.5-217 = 117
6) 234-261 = 93.2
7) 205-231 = 103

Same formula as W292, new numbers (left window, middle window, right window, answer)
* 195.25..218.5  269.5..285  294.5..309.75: 1.8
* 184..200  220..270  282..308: 9.8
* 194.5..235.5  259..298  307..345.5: 7.8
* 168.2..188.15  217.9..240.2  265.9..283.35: 3.5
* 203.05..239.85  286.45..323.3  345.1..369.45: -1.1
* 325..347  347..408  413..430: 4.6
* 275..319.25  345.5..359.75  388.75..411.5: -4.8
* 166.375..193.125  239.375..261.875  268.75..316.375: 3.4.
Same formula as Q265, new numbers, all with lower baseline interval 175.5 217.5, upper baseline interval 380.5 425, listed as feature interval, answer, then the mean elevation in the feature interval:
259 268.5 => 0.14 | 96.3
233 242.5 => 0.30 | 85.4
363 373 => -0.20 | 116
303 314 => -0.18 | 123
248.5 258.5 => 0.14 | 97.2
